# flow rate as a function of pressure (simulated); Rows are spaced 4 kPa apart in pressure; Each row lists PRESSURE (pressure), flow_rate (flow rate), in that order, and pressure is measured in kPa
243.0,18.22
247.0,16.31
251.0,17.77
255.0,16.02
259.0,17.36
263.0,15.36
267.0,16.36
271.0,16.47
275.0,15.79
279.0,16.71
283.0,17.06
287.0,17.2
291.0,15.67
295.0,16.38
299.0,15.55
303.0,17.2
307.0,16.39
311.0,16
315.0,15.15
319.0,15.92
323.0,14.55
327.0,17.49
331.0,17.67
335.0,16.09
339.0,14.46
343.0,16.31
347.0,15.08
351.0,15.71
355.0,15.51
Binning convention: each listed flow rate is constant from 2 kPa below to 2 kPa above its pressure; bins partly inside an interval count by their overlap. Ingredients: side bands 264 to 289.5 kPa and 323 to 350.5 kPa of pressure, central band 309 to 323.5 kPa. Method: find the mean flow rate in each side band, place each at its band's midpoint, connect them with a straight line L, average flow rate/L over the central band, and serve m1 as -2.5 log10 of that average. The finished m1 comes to 0.049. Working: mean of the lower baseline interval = 16.5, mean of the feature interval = 15.5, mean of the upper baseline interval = 16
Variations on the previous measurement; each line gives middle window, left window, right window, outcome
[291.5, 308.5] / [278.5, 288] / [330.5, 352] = 0.022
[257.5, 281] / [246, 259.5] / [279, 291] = 0.034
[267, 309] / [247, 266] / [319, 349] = -0.008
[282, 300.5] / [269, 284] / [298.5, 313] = 0.004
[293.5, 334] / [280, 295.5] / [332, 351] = -0.007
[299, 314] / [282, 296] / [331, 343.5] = 0.000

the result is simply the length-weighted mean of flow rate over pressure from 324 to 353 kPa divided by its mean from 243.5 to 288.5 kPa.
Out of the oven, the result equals 0.97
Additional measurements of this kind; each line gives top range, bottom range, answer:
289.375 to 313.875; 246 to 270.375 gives 0.98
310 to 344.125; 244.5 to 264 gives 0.96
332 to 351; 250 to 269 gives 0.95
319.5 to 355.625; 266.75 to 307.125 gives 0.97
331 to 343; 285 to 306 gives 0.97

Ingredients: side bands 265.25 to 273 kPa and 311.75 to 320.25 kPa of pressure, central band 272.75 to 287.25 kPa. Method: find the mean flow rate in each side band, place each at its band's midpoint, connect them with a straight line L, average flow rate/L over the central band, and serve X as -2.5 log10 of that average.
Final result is -0.027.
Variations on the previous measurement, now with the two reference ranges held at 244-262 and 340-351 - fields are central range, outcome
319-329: -0.01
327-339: -0.05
